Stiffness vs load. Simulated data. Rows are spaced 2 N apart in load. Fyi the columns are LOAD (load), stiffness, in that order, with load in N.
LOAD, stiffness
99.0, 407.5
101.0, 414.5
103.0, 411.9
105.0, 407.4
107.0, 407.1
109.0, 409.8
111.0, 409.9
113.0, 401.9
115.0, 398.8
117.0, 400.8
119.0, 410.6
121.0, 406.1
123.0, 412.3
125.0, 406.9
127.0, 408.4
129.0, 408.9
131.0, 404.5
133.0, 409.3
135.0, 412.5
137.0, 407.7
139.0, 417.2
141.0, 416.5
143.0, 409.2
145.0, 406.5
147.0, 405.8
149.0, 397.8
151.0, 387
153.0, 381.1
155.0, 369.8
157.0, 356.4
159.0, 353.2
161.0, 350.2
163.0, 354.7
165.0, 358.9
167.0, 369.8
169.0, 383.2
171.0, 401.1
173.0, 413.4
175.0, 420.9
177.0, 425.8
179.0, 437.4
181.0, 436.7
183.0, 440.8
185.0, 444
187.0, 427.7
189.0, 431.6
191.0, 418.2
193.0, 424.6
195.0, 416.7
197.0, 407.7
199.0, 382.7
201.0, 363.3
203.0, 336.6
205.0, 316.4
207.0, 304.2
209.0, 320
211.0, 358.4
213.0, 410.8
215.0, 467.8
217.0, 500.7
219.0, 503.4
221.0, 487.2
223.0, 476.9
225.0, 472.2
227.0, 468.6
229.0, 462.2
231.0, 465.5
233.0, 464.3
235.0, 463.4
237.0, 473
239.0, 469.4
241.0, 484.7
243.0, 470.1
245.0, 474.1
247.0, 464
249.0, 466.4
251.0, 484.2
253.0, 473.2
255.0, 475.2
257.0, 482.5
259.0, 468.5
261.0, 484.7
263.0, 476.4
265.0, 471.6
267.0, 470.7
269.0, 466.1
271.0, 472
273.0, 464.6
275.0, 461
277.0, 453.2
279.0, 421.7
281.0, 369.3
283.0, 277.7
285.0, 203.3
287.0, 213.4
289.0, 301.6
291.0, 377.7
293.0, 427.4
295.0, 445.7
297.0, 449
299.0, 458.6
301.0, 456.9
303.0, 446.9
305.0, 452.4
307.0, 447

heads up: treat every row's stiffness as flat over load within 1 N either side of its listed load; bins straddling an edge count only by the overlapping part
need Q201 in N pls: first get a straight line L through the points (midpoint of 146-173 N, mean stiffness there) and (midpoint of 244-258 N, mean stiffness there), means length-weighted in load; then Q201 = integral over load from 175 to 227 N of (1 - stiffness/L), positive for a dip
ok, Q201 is 0.3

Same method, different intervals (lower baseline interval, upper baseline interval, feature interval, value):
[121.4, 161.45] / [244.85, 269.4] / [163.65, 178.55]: 0.72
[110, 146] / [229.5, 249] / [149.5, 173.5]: 3.02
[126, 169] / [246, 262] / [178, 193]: -0.47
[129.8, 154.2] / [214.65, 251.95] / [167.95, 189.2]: 0.45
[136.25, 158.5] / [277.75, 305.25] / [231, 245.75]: -3.35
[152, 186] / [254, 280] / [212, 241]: -2.27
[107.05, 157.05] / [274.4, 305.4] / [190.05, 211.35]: 1.49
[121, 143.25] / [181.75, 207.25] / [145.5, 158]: 0.68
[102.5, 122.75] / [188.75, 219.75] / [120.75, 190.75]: -0.12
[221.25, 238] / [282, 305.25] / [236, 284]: -3.78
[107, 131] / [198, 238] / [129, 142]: -0.04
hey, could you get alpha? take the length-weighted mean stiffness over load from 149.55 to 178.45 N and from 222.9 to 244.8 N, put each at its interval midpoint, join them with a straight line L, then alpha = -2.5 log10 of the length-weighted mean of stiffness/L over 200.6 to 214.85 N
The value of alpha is 0.239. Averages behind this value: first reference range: 382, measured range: 351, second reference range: 470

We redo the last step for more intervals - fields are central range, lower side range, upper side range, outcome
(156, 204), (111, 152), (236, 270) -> 0.09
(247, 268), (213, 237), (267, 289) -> -0.14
